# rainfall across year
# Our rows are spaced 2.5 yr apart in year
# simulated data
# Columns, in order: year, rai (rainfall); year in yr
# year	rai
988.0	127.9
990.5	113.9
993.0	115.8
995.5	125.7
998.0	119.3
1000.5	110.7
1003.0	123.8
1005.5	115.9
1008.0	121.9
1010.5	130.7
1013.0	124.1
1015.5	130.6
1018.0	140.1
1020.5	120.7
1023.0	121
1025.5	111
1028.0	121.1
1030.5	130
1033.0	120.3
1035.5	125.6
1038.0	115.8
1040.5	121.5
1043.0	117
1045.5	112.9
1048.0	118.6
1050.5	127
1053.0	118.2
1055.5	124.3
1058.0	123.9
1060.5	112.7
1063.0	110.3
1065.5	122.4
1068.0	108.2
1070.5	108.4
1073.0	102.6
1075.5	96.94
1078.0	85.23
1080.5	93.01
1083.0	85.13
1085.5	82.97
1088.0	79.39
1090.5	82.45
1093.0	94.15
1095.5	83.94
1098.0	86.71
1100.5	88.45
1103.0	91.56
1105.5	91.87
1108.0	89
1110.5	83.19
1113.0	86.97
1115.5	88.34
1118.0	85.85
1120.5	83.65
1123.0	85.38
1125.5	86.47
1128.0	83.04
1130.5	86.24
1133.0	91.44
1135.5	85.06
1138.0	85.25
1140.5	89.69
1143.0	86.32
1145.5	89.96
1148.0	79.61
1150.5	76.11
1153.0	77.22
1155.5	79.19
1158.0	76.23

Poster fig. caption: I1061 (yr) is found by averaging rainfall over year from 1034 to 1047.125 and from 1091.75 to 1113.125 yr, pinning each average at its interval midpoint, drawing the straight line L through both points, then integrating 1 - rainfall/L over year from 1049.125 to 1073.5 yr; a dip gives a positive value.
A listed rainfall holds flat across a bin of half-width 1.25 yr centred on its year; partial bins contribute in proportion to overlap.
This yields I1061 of -1.7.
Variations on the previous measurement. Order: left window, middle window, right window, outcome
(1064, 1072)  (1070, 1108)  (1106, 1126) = 4.2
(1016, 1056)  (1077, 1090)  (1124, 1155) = 2.4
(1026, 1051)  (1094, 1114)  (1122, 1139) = 1.7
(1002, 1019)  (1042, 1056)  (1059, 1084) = -1.0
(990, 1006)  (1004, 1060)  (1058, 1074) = -3.5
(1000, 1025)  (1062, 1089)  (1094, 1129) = 0.8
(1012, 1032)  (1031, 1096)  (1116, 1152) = 2.0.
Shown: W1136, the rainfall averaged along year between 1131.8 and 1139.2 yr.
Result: 87.2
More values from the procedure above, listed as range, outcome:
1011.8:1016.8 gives 128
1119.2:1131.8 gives 85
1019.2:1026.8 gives 118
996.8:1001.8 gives 115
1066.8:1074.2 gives 106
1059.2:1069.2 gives 113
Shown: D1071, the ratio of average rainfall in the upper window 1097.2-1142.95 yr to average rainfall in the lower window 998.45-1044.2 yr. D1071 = 0.71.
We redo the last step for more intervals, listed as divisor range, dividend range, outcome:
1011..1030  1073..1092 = 0.70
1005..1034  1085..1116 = 0.70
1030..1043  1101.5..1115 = 0.73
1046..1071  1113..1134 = 0.73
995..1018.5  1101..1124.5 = 0.71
